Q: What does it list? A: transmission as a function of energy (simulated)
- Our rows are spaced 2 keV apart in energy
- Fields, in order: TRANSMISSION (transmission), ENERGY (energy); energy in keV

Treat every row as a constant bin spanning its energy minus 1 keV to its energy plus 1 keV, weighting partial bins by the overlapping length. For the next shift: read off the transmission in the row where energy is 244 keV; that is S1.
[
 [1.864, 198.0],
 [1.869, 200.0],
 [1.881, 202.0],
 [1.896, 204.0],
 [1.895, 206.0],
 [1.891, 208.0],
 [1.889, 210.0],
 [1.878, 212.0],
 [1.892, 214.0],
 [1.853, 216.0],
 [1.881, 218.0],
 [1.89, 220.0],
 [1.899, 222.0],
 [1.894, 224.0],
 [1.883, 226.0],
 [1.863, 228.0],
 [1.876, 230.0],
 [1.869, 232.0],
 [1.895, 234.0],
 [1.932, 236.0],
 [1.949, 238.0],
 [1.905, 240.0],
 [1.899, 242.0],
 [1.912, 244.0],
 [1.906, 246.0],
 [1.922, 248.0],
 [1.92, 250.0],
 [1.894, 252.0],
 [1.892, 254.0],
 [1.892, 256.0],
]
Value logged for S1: 1.912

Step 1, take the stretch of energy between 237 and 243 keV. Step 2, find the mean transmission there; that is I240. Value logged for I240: 1.92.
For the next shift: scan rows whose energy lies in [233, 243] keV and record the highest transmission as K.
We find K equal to 1.949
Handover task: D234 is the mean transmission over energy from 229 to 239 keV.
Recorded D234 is 1.9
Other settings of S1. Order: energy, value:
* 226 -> 1.883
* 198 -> 1.864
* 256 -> 1.892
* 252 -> 1.894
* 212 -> 1.878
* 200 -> 1.869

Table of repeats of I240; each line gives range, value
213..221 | 1.88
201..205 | 1.89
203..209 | 1.89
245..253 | 1.91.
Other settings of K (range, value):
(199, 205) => 1.896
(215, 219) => 1.881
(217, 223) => 1.899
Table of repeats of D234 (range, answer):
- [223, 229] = 1.88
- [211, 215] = 1.88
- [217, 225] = 1.89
